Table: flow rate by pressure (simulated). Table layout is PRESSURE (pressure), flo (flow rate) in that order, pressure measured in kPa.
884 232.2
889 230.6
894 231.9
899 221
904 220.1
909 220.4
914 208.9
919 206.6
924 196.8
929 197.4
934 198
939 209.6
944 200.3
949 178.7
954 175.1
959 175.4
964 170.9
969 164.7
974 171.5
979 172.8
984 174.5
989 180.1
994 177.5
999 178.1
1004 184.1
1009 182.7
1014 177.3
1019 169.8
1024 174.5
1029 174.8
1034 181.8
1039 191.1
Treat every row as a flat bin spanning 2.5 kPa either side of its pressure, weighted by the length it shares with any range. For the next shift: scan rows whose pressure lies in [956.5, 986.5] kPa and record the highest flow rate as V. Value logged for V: 175.4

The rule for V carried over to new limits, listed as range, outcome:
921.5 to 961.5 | 209.6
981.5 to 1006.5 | 184.1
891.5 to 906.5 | 231.9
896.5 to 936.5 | 221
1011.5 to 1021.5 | 177.3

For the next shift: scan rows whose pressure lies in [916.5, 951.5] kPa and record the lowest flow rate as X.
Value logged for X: 178.7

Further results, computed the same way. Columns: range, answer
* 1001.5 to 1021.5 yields 169.8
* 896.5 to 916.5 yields 208.9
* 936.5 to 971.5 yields 164.7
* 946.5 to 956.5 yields 175.1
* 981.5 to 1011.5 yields 174.5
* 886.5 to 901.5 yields 221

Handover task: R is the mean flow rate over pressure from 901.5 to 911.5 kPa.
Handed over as 220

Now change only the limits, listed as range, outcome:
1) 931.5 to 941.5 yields 204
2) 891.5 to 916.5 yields 220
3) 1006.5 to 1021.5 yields 177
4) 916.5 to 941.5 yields 202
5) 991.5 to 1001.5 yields 178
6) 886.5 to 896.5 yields 231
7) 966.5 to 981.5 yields 170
